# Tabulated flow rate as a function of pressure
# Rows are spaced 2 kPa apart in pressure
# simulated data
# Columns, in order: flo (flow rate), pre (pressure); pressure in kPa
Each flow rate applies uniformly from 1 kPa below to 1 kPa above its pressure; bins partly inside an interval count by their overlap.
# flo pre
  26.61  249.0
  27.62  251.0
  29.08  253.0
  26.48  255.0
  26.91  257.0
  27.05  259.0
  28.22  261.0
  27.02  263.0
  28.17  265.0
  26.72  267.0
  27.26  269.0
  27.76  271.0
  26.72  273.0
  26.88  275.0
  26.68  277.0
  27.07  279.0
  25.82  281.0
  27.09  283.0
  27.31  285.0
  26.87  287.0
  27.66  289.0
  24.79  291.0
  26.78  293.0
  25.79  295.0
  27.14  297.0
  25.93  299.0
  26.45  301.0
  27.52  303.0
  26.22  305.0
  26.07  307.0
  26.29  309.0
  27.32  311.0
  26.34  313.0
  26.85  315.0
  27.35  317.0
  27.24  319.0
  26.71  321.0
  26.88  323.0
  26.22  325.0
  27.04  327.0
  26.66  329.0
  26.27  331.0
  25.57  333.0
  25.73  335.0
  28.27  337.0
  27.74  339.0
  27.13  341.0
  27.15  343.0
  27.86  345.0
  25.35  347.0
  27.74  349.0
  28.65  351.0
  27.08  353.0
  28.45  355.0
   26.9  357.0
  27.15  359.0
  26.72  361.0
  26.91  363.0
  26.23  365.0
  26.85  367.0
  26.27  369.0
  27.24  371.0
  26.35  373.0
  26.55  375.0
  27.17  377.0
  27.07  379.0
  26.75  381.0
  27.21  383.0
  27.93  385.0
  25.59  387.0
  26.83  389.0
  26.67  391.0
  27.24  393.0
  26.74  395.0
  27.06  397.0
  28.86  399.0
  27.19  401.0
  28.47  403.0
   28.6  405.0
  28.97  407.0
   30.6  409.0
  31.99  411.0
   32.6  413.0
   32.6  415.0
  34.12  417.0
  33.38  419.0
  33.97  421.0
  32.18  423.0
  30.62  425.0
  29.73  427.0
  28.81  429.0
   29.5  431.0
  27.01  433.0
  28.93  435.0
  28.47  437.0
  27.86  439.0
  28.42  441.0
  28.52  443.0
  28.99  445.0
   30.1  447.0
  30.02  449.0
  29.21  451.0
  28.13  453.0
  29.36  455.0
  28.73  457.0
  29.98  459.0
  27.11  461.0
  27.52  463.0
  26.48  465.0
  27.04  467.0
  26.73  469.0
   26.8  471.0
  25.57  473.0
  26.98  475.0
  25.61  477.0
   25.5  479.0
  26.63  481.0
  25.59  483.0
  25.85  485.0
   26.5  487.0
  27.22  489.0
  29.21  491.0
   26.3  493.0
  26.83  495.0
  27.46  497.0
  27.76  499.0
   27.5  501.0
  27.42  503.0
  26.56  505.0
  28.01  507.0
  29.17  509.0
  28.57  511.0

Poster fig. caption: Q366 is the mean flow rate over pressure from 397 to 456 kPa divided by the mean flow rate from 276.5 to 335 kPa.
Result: 1.1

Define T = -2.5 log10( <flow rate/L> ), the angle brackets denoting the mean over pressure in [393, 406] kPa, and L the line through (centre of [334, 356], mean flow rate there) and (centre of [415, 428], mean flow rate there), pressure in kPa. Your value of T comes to 0.12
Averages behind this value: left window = 27.4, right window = 32.4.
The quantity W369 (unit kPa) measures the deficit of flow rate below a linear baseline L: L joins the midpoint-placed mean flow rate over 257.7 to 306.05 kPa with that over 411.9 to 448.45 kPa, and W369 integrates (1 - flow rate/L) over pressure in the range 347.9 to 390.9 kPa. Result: 2.80 kPa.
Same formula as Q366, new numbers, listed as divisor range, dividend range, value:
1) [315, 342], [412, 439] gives 1.15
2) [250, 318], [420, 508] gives 1.04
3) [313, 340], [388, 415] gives 1.07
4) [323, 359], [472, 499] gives 0.98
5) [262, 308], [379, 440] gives 1.09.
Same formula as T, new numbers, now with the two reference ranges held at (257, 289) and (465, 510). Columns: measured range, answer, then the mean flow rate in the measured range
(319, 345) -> 0.009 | 26.8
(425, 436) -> -0.078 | 29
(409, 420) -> -0.210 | 32.7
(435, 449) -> -0.073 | 28.8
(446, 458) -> -0.089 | 29.3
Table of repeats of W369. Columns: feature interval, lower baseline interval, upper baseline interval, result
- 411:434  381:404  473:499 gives -3.7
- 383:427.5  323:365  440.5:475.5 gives -3.2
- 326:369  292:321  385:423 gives 1.3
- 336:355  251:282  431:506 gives -0.1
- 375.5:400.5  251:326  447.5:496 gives 0.0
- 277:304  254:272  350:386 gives 0.6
